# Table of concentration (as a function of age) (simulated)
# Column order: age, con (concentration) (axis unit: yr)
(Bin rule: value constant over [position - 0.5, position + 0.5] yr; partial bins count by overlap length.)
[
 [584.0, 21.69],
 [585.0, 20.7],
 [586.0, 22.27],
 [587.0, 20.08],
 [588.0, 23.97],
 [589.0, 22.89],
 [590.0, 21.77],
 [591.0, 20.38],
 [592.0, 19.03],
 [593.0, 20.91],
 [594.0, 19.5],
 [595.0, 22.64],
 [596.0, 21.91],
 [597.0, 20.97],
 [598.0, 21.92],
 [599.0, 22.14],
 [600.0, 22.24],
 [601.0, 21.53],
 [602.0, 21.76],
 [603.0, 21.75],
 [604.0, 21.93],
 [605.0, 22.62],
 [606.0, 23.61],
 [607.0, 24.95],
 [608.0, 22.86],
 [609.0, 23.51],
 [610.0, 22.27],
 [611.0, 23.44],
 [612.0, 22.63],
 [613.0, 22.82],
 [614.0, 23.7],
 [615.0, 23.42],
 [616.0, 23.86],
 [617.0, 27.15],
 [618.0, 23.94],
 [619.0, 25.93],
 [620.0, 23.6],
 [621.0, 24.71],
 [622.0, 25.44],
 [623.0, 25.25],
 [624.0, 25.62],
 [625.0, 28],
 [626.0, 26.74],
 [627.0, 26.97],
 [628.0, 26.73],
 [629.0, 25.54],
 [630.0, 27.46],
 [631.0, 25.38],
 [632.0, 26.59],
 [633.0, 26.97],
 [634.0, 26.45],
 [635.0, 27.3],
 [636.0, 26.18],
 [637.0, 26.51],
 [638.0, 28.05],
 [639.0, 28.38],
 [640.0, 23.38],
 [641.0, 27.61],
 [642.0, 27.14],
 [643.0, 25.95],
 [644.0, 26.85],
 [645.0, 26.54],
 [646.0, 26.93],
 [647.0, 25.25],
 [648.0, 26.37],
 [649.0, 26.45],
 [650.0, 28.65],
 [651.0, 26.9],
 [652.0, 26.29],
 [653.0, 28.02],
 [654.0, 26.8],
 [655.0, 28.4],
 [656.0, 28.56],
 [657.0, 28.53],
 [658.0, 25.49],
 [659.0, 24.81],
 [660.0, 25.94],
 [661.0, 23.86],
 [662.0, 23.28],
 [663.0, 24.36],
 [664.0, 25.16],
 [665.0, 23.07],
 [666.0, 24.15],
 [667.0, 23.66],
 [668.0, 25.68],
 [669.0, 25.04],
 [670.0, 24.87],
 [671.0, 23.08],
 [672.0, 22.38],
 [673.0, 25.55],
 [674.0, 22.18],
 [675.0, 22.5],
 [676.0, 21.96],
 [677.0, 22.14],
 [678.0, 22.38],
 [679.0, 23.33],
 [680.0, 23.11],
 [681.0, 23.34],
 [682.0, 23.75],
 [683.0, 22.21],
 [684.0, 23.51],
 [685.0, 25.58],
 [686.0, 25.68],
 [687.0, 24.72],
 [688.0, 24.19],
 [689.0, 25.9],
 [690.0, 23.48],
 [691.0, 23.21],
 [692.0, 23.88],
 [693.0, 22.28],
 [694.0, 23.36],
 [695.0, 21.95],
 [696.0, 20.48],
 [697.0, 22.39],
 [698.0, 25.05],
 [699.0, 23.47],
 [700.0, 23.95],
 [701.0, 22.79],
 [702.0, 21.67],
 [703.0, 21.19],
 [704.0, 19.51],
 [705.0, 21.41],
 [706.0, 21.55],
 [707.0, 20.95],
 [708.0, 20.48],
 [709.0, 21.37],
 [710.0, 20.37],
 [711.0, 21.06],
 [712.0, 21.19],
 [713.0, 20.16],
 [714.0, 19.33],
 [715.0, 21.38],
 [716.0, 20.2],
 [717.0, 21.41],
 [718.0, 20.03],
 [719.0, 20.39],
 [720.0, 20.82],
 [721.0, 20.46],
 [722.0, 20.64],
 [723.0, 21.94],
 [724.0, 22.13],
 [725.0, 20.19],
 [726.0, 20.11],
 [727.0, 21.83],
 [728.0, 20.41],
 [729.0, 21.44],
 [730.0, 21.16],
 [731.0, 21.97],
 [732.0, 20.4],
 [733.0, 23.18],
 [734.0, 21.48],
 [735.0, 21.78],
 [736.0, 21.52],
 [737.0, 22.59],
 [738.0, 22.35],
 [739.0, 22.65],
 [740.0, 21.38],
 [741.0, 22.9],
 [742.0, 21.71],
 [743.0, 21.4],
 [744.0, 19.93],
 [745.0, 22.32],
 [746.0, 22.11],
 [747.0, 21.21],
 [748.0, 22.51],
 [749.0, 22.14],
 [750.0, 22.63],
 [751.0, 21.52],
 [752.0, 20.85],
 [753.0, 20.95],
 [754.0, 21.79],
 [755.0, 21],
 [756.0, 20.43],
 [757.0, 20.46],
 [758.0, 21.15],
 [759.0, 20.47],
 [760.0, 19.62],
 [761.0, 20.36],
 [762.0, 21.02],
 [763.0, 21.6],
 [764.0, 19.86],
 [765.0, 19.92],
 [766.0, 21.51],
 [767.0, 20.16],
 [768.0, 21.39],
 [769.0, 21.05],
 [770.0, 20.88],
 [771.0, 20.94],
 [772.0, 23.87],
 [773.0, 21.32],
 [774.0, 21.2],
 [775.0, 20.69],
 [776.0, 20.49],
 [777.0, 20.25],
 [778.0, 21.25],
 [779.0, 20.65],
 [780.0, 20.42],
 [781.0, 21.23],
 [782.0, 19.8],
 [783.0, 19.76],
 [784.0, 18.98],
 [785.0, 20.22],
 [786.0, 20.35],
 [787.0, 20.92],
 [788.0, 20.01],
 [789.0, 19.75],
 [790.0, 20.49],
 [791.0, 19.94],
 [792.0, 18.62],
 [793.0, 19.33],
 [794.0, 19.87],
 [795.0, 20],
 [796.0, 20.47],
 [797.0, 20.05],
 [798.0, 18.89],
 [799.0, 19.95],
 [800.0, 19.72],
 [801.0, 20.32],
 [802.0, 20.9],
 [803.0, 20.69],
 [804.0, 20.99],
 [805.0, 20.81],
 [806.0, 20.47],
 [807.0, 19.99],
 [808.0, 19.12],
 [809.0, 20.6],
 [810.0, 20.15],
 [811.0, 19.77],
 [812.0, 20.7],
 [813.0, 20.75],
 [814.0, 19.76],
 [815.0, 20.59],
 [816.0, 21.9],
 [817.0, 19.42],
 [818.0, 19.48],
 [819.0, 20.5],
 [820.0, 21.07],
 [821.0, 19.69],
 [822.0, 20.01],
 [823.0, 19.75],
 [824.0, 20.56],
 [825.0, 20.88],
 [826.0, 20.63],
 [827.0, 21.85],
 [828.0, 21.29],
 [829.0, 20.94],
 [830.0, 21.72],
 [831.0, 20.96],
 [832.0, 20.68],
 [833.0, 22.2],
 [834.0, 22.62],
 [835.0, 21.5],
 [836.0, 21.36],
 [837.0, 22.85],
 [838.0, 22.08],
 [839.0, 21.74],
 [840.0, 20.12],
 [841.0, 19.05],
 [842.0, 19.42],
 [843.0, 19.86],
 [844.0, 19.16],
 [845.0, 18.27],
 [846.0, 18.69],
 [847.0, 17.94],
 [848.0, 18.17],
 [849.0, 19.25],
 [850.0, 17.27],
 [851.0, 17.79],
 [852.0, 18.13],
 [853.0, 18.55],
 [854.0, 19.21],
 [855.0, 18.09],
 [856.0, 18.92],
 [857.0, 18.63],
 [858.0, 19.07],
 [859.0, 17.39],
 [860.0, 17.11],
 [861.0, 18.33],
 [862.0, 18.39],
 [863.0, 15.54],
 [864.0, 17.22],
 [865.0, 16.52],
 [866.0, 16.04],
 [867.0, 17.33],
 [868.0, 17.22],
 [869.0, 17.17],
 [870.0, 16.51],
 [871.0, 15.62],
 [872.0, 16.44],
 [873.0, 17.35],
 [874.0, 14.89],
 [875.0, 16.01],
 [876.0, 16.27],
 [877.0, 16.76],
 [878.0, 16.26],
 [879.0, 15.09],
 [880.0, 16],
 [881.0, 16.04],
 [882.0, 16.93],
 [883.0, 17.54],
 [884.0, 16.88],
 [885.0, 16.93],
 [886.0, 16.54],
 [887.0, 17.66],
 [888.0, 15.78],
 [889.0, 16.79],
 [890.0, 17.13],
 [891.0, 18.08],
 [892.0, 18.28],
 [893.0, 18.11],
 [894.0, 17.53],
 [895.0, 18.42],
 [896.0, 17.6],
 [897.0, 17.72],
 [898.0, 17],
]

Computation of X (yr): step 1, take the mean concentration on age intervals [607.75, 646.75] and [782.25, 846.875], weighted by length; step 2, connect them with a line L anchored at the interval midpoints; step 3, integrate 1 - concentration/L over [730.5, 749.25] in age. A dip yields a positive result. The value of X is 0.5 yr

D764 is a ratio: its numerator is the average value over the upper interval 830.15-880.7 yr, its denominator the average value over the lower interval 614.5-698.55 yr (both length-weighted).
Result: 0.7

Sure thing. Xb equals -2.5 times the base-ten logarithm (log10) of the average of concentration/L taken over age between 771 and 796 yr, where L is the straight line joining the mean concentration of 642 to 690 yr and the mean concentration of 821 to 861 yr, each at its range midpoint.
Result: 0.06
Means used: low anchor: 25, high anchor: 19.8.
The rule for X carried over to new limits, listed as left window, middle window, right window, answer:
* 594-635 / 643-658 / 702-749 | -2.51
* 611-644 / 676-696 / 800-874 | 0.45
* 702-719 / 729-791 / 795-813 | -1.93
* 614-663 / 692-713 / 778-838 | 1.94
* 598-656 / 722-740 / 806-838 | 1.04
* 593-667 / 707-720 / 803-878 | 1.19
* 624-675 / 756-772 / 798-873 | 0.87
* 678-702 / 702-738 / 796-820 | 2.54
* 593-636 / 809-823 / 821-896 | -0.62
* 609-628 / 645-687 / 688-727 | -3.17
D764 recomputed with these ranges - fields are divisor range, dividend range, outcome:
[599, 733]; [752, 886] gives 0.82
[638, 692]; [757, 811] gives 0.82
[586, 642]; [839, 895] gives 0.73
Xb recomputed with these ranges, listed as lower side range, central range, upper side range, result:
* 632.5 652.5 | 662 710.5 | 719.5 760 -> 0.06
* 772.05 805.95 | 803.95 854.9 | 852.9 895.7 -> -0.08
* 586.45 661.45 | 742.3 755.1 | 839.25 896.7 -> -0.03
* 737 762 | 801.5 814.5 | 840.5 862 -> -0.03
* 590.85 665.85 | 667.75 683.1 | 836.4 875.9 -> 0.01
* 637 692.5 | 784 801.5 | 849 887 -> 0.01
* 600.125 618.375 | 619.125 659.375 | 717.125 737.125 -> -0.17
